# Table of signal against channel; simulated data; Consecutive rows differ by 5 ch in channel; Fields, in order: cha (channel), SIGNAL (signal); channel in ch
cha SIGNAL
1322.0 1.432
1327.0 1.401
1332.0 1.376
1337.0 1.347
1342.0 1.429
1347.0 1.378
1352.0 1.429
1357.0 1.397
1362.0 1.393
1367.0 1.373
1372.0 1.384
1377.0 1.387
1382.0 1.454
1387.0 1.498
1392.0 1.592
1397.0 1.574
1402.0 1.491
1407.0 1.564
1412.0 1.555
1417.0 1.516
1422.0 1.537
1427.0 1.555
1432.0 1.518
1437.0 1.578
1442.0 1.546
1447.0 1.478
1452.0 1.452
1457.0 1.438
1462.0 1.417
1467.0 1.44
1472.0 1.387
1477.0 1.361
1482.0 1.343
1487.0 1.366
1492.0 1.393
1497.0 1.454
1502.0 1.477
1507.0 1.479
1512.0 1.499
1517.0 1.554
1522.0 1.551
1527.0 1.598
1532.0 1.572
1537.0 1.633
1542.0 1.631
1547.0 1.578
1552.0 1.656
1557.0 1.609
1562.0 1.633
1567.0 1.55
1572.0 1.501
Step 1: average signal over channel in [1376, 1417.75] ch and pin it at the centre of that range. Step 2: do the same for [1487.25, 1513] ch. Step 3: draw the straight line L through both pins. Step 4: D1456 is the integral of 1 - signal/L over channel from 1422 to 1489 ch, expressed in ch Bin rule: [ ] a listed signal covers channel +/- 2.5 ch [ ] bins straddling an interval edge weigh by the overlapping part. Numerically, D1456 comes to 1.1 ch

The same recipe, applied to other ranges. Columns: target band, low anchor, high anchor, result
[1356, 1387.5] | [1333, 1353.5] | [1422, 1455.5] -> 0.51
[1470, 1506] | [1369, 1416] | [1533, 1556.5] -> 3.98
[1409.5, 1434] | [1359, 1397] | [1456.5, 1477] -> -1.82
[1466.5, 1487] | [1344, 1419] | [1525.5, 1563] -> 2.33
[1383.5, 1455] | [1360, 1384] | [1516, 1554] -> -3.74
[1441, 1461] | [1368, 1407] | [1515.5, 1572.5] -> 0.77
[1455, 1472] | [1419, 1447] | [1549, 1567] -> 1.47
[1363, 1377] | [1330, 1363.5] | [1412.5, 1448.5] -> 0.50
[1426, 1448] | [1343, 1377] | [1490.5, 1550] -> -1.12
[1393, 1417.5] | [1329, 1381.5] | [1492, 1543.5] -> -1.86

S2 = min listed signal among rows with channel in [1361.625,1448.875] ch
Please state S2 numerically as 1.373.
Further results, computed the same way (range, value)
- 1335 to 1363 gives 1.347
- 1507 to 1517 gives 1.479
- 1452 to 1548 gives 1.343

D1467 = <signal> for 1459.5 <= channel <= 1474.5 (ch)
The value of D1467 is 1.41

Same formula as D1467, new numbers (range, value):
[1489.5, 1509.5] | 1.45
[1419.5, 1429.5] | 1.55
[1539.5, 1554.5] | 1.62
